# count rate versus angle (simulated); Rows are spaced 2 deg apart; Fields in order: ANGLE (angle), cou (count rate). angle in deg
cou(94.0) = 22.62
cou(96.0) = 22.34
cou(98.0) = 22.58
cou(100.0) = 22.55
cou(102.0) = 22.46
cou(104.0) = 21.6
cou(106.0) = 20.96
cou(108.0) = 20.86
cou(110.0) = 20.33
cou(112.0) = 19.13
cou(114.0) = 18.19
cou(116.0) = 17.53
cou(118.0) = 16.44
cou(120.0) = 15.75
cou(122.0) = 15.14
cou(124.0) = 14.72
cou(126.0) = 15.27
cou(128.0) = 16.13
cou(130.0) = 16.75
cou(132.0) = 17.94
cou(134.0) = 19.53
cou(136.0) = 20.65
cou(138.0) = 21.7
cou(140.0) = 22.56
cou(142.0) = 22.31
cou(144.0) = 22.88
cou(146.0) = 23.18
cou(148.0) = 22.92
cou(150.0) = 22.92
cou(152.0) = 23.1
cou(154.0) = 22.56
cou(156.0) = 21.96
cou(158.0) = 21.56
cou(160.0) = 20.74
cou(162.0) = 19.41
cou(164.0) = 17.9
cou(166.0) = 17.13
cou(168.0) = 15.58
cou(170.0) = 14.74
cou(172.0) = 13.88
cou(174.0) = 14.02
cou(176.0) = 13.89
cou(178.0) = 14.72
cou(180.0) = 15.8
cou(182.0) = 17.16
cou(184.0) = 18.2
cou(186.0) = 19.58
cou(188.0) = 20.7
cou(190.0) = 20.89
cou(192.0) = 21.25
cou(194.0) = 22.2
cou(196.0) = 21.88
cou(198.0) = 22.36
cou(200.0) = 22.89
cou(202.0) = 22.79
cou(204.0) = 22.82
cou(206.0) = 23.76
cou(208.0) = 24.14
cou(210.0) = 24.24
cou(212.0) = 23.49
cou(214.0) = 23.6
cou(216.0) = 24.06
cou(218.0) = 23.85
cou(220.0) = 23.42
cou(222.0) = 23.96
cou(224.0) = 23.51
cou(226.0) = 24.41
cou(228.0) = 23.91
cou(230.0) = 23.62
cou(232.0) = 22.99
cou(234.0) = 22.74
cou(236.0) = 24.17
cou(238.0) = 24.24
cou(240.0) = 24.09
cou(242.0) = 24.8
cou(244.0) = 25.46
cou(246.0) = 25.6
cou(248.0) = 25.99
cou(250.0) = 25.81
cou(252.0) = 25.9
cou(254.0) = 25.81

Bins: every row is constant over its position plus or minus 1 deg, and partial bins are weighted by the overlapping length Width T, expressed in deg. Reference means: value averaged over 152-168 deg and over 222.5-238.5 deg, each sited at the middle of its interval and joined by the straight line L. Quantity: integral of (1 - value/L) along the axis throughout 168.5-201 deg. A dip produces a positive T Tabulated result 4.7 deg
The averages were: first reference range 20.1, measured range 18.3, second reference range 23.7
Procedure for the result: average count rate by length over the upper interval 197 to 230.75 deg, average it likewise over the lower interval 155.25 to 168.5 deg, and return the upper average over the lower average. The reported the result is 1.22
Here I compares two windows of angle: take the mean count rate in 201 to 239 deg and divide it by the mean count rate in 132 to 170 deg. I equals 1.1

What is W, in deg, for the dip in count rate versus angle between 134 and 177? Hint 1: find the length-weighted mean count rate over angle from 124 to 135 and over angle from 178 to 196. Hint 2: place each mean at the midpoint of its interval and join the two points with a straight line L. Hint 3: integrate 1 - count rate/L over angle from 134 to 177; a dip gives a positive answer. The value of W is -4.47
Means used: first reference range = 16.9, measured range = 19.8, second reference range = 19.3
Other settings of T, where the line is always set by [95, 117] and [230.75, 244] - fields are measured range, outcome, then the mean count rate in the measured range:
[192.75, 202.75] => 0.3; 22.4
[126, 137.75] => 1.8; 18.2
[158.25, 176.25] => 4.5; 16.7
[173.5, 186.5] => 3.7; 16.1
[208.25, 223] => -0.2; 23.8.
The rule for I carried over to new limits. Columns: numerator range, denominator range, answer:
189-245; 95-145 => 1.20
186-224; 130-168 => 1.09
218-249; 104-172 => 1.25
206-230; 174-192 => 1.35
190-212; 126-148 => 1.12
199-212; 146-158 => 1.04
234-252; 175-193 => 1.38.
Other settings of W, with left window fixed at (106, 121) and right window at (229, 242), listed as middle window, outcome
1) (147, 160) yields -1.4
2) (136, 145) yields -1.2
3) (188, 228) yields -0.9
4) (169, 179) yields 3.2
